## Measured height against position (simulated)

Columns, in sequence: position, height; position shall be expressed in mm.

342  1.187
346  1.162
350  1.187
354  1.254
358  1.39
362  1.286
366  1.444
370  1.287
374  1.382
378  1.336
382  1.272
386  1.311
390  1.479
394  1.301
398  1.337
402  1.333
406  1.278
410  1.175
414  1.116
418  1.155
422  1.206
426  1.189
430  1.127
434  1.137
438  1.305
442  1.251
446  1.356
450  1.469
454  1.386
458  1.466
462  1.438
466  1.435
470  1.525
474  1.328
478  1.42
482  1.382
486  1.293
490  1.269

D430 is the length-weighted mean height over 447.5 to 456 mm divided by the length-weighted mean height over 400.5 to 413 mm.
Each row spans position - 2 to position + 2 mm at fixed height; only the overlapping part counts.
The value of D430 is 1.14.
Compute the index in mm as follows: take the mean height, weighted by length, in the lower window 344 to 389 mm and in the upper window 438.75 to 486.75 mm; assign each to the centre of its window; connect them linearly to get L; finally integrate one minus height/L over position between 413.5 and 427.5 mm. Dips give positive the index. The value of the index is 1.91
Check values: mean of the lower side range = 1.3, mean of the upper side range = 1.4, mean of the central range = 1.17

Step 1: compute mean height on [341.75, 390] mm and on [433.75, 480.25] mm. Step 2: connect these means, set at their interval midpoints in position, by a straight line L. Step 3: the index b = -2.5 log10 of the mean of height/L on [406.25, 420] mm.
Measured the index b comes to 0.16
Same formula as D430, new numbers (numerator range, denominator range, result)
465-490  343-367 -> 1.09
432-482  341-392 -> 1.05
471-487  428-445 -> 1.13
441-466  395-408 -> 1.07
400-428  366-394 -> 0.90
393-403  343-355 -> 1.11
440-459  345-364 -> 1.10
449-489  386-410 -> 1.06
